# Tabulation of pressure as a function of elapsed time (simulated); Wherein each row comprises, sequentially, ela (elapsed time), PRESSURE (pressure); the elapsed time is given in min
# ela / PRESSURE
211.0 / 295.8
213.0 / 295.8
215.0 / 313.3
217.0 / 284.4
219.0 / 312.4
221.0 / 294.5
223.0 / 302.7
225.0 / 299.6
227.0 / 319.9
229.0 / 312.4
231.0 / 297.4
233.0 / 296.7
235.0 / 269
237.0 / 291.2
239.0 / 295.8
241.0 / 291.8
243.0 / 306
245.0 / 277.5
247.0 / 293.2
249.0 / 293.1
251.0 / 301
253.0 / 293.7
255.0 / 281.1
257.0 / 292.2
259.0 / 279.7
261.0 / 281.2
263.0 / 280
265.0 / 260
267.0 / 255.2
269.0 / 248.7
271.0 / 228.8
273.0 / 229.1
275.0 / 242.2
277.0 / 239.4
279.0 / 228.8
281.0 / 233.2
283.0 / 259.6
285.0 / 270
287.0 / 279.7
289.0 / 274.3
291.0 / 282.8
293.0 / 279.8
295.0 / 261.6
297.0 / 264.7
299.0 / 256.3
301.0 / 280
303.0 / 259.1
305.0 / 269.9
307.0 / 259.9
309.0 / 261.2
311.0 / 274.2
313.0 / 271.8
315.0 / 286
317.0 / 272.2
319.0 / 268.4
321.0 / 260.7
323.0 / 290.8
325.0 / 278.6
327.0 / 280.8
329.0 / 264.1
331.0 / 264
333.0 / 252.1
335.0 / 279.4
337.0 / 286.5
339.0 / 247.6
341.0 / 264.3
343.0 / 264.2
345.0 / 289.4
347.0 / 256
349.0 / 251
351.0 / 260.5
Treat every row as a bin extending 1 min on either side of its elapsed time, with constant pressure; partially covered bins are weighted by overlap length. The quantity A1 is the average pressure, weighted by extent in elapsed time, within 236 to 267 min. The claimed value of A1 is 287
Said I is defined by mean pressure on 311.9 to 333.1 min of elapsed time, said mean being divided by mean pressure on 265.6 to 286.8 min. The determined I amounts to 1.11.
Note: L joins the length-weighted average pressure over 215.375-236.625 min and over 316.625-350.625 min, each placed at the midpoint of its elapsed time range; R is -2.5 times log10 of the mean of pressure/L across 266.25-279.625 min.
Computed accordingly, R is 0.19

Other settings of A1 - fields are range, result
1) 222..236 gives 300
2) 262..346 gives 264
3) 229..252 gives 293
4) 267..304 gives 257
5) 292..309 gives 266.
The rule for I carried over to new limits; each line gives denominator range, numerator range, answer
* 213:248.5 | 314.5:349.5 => 0.91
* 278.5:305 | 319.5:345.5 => 1.02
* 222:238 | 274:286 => 0.82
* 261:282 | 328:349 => 1.08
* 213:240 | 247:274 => 0.91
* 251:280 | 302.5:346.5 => 1.03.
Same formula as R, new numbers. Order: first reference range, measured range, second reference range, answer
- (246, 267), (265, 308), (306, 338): 0.085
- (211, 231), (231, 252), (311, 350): 0.019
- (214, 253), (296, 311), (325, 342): 0.047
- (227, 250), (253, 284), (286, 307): 0.100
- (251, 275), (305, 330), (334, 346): -0.008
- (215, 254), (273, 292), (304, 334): 0.107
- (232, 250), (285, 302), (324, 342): 0.023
